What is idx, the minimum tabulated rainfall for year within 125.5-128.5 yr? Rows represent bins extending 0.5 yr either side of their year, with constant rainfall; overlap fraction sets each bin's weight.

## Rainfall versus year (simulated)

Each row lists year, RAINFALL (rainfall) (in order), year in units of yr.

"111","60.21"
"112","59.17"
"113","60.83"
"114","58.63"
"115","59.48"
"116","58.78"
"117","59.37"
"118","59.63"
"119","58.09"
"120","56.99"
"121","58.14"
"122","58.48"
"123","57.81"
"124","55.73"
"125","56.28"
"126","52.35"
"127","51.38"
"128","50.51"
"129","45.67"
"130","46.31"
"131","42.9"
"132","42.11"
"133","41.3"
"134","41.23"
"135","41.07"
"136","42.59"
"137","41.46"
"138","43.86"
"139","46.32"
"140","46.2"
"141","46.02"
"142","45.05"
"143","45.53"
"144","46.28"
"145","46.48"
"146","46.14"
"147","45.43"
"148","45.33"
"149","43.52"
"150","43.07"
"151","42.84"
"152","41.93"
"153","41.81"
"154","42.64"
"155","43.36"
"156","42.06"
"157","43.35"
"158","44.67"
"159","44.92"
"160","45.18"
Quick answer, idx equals 50.51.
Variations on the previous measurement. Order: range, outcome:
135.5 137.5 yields 41.46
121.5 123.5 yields 57.81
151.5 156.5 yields 41.81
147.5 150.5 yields 43.07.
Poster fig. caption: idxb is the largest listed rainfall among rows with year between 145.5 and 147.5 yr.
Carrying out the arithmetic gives 46.14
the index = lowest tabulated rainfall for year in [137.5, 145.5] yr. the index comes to 43.86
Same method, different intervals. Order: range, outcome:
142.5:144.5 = 45.53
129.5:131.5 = 42.9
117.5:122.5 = 56.99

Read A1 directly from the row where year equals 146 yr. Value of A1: 46.14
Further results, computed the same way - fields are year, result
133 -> 41.3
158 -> 44.67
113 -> 60.83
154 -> 42.64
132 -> 42.11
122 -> 58.48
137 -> 41.46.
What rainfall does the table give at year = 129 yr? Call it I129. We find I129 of 45.67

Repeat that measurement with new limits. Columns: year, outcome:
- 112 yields 59.17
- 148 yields 45.33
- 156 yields 42.06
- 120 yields 56.99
